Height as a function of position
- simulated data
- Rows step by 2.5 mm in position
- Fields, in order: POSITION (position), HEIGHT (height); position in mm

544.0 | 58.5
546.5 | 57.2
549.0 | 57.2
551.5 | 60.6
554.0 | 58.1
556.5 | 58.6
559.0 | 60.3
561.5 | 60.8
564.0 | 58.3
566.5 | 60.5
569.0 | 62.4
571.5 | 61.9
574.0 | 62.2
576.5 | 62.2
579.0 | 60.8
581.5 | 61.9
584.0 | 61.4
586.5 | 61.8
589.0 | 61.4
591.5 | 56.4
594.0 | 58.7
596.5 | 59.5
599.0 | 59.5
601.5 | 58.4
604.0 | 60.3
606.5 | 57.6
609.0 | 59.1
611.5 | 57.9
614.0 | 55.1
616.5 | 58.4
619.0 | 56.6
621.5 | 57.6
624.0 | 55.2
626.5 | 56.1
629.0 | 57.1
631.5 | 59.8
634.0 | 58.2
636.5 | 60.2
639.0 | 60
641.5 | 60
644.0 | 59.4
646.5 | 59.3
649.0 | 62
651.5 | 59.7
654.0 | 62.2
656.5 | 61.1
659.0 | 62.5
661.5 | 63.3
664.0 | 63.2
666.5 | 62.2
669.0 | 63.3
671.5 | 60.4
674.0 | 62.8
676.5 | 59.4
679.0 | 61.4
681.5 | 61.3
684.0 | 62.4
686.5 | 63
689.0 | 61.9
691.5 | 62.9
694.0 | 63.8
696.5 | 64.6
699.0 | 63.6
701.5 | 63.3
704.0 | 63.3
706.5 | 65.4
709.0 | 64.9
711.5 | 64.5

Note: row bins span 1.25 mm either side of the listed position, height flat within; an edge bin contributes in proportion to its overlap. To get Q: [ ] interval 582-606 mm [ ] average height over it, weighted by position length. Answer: 59.7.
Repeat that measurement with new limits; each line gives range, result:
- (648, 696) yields 62.1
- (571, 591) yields 61.5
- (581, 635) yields 58.5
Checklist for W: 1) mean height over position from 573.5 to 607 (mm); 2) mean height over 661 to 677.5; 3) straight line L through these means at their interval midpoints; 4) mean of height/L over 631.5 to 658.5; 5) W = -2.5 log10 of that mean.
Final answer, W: 0.02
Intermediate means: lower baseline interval 60.2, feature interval 60.3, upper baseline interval 62.1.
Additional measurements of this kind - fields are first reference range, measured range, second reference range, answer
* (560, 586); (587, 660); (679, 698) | 0.05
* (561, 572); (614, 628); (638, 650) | 0.07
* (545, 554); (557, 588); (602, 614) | -0.05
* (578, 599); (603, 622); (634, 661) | 0.05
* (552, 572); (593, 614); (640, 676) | 0.04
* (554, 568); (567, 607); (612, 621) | -0.04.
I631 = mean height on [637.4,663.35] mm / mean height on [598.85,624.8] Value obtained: 1.06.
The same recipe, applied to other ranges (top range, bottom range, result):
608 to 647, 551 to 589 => 0.96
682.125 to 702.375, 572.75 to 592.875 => 1.03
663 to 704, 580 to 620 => 1.06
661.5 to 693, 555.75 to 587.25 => 1.02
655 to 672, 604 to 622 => 1.08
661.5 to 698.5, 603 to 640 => 1.08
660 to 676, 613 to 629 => 1.10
